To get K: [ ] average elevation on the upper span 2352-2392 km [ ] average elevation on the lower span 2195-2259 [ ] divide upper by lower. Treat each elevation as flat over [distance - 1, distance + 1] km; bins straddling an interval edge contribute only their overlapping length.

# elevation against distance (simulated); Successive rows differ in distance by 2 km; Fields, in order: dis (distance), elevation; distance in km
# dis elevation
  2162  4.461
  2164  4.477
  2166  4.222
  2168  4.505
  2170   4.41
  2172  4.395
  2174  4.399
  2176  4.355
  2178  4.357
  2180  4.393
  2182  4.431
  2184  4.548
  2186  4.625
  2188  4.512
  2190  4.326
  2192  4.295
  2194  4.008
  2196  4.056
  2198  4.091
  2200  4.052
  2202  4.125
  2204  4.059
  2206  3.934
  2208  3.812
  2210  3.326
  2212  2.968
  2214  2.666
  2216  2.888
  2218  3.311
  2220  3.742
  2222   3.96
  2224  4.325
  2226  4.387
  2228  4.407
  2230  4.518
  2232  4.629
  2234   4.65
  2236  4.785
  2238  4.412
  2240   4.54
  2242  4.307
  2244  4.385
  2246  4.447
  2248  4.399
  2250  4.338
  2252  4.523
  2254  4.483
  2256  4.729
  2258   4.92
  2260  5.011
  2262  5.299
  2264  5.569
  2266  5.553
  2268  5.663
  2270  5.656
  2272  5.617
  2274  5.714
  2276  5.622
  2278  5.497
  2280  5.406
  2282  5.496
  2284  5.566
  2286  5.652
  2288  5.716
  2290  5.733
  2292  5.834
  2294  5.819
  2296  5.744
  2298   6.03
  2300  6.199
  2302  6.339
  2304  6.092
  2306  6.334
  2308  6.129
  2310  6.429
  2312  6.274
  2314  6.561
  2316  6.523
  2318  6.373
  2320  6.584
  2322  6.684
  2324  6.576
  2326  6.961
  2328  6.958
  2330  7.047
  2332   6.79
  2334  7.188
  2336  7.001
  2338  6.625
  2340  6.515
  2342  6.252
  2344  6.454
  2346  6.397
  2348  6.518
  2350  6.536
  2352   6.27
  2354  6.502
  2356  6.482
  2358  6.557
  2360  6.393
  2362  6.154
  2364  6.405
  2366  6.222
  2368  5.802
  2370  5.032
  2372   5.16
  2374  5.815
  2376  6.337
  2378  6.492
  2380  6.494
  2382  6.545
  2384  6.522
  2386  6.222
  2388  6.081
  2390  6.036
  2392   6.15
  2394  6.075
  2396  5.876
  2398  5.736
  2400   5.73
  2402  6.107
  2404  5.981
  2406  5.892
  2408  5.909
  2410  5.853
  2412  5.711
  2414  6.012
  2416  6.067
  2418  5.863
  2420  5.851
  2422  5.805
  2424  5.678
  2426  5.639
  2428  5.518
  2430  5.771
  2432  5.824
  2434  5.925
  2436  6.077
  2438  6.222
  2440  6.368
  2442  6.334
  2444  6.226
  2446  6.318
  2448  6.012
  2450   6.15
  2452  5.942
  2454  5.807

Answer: 1.49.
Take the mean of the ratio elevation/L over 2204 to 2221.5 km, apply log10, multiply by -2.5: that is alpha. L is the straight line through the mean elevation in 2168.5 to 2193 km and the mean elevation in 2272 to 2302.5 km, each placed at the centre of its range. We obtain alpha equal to 0.38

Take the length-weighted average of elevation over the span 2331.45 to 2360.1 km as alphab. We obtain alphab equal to 6.57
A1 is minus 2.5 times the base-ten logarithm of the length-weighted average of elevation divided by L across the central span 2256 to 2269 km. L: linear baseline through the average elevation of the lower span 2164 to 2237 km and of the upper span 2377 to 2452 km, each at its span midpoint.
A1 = -0.133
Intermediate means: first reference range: 4.13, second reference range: 6.03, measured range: 5.29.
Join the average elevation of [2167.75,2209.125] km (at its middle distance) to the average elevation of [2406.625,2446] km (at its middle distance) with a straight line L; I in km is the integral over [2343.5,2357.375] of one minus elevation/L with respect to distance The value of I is -2.7 km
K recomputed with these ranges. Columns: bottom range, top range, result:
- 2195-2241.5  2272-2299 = 1.42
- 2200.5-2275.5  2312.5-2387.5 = 1.45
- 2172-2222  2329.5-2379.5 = 1.60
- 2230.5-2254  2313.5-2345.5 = 1.49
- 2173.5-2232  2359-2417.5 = 1.49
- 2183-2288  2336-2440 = 1.34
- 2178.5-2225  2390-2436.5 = 1.49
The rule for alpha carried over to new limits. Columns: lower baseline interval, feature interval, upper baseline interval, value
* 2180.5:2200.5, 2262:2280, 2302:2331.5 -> 0.03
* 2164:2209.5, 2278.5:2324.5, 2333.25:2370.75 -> -0.06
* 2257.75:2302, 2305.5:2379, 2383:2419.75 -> -0.11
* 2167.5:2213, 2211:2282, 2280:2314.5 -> 0.12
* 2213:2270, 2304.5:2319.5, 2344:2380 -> -0.16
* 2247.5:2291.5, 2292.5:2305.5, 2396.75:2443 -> -0.12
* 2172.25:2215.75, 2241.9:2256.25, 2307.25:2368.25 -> 0.13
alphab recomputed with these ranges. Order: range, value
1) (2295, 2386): 6.38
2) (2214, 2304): 4.98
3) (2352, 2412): 6.09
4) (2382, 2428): 5.95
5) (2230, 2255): 4.49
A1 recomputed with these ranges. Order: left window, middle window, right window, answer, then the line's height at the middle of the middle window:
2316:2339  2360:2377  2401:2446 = 0.09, 6.43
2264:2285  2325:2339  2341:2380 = -0.16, 6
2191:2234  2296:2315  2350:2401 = -0.20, 5.17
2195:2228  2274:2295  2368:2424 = -0.21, 4.63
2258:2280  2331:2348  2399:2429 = -0.17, 5.66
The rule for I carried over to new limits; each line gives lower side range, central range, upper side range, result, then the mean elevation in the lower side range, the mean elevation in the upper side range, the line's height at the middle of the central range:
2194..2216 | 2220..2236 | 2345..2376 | -1.3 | 3.69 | 6.16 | 4.05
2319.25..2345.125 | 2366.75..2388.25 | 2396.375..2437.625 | 0.7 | 6.74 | 5.85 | 6.27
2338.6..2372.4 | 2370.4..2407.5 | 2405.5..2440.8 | 0.1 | 6.24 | 5.89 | 6.06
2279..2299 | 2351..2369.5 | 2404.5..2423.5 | -1.5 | 5.7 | 5.88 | 5.8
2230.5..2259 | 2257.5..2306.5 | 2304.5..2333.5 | -1.1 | 4.54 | 6.59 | 5.57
